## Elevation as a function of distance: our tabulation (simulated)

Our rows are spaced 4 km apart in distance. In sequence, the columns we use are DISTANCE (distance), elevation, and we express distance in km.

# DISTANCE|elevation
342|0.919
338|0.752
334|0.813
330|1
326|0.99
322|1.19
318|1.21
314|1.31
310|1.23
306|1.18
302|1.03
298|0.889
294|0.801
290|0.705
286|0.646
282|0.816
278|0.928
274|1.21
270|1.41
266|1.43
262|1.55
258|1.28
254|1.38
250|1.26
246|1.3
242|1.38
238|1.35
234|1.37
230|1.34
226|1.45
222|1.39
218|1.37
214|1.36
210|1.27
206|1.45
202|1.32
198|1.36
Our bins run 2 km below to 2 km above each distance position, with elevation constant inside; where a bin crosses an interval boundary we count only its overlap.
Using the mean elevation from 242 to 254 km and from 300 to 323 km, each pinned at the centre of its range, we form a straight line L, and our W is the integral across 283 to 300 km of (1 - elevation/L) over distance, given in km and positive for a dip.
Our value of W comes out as 6.44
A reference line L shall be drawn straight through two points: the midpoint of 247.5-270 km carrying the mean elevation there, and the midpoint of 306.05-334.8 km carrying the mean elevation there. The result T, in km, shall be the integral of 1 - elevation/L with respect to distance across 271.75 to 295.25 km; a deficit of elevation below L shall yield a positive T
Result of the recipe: 7.8 km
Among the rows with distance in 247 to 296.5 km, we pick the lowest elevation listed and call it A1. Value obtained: 0.646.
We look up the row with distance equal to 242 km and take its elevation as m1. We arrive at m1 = 1.38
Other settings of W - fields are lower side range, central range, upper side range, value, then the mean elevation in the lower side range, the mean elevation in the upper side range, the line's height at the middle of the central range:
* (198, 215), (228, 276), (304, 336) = -3.80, 1.35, 1.12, 1.26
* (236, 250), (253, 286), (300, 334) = 1.35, 1.33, 1.12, 1.26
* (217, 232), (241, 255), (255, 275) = 0.64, 1.39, 1.38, 1.39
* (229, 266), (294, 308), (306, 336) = 2.11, 1.36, 1.11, 1.18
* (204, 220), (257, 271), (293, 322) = -2.32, 1.36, 1.11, 1.22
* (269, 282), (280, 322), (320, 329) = 3.87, 1.11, 1.08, 1.09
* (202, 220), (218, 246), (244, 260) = -0.90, 1.36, 1.31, 1.33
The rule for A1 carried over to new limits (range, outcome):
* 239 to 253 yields 1.26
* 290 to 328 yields 0.705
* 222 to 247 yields 1.3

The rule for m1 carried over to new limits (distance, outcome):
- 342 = 0.919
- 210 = 1.27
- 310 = 1.23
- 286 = 0.646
